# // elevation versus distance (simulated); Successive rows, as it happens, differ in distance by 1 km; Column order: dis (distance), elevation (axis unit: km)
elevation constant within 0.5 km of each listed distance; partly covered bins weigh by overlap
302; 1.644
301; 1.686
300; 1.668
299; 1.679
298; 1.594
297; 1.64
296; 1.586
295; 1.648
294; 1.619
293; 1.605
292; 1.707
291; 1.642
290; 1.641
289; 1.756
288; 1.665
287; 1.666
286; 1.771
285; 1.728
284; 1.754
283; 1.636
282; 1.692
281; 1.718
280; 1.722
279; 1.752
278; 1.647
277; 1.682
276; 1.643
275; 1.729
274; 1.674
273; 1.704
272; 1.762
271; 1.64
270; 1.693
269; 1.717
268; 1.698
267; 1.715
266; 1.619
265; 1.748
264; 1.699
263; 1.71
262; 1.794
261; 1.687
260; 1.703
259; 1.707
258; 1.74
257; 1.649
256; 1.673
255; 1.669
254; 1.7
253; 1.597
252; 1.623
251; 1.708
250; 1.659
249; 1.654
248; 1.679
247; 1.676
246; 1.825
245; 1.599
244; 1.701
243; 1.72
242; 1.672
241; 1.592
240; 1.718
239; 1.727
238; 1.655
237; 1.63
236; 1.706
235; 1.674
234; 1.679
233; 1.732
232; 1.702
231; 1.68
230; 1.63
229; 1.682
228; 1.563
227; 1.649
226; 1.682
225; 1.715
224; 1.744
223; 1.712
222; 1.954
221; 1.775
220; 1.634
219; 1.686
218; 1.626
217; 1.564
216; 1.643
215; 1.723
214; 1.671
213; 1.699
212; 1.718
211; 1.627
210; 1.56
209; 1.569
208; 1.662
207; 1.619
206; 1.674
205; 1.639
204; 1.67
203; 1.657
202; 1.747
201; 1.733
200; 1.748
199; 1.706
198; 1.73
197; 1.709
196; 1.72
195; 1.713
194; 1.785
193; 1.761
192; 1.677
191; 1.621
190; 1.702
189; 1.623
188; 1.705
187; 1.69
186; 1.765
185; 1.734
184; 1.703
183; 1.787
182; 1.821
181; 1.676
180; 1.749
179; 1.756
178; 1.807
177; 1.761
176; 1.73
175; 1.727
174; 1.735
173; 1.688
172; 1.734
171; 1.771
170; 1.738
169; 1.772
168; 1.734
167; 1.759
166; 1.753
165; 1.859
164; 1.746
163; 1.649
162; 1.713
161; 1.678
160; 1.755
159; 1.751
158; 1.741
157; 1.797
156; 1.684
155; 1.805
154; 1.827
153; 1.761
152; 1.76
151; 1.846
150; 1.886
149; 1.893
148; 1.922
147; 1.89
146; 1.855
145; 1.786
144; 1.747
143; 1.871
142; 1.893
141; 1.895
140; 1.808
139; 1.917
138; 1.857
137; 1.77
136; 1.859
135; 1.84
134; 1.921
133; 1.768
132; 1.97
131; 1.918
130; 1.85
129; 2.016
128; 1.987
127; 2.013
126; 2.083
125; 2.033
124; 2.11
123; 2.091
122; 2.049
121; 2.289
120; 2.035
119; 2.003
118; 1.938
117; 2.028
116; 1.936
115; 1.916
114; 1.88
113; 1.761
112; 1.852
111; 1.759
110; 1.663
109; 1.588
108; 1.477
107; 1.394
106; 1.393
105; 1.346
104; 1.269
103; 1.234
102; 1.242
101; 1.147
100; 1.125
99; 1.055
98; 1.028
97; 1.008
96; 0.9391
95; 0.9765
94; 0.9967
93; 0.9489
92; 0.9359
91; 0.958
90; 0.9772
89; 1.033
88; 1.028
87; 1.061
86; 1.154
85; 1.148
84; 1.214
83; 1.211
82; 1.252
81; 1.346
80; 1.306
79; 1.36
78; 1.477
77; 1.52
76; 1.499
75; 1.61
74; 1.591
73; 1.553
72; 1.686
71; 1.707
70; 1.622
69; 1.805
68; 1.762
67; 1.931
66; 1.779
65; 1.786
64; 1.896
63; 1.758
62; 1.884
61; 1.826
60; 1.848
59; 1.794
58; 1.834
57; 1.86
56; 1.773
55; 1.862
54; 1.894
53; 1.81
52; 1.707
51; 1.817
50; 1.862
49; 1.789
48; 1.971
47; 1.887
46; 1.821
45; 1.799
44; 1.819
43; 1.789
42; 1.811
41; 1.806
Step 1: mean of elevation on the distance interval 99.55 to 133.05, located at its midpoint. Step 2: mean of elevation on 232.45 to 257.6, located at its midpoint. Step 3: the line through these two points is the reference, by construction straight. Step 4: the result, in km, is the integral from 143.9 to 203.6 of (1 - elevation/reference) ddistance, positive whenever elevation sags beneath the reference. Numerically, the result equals -0.8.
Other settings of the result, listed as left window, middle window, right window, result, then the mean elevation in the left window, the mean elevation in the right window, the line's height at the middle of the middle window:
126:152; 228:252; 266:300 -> 0.9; 1.88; 1.68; 1.74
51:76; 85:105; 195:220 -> 7.8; 1.77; 1.67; 1.75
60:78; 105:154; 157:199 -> -4.0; 1.72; 1.73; 1.73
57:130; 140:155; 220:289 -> -2.2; 1.56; 1.69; 1.6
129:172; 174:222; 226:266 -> 1.3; 1.81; 1.68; 1.75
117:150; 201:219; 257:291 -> 1.5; 1.93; 1.7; 1.81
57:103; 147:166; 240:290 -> -3.3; 1.39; 1.69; 1.52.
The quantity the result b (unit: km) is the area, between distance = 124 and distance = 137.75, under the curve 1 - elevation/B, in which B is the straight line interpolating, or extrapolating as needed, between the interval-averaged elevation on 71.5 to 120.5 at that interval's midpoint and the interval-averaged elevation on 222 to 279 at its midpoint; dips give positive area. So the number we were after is -4.5 km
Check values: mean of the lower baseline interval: 1.38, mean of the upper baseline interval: 1.69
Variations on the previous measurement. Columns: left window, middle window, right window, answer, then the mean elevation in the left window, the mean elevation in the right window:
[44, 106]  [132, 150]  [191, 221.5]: -3.1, 1.48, 1.68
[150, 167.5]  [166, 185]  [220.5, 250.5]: 0.0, 1.76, 1.69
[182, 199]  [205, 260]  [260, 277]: 1.0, 1.72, 1.7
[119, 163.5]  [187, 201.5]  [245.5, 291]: 0.7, 1.88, 1.7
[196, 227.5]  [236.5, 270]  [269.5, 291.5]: 0.1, 1.69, 1.7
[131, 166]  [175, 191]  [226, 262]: 0.3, 1.82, 1.68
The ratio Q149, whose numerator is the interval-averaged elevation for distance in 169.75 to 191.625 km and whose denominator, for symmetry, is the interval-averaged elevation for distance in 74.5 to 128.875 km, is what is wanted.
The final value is 1.2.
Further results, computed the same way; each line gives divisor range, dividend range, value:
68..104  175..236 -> 1.35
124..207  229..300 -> 0.94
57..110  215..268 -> 1.21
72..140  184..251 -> 1.09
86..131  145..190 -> 1.15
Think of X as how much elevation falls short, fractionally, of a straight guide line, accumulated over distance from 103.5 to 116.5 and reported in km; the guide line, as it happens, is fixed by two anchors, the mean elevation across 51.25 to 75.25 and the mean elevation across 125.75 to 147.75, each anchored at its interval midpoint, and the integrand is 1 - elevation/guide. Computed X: 1.5 km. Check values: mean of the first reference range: 1.78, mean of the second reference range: 1.89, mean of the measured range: 1.63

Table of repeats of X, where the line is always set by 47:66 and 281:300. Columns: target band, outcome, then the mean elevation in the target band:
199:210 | 0.4 km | 1.67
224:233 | 0.2 km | 1.67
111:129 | -2.1 km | 1.99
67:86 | 3.5 km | 1.48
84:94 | 4.3 km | 1.03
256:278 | -0.2 km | 1.7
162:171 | 0.0 km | 1.75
